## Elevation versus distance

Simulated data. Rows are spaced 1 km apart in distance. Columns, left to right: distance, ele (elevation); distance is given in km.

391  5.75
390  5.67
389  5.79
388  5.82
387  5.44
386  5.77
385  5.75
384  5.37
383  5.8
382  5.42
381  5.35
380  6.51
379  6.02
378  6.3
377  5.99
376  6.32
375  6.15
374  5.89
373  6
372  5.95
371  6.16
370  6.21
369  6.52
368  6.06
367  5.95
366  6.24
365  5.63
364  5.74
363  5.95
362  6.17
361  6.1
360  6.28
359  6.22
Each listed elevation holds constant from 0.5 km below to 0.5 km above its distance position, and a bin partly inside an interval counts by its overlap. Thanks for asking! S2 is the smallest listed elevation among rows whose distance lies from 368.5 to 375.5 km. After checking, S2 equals 5.89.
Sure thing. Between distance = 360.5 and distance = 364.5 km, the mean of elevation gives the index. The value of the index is 5.99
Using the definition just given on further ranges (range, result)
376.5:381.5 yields 6.03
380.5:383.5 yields 5.52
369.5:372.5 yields 6.11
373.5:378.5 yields 6.13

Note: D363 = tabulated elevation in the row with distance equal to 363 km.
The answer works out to 5.95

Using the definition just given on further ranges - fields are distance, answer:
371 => 6.16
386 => 5.77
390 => 5.67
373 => 6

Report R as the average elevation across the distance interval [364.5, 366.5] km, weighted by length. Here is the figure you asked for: 5.94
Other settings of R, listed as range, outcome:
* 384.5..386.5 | 5.76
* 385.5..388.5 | 5.68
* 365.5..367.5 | 6.1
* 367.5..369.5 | 6.29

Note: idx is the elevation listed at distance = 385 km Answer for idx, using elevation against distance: 5.75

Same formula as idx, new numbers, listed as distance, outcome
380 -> 6.51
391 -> 5.75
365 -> 5.63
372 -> 5.95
